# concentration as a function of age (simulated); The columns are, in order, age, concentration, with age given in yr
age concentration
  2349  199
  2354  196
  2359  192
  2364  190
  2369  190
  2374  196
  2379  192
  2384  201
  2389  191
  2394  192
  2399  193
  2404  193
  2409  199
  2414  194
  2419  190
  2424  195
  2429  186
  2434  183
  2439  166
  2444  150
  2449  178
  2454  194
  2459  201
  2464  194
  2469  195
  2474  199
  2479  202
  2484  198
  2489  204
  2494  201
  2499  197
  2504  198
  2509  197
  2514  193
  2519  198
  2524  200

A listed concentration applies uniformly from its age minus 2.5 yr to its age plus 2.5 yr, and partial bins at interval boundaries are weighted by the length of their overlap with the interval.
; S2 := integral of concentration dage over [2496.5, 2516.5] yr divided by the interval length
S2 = 196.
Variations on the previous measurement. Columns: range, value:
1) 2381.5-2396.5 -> 195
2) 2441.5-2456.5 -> 174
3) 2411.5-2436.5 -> 190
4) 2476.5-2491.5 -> 201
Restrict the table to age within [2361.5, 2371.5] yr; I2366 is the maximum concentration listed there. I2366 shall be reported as 190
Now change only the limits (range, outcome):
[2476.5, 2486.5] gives 202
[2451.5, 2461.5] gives 201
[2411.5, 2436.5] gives 195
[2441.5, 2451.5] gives 178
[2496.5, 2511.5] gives 198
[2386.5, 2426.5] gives 199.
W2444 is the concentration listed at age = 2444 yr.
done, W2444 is 150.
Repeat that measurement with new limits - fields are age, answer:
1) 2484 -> 198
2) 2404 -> 193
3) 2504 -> 198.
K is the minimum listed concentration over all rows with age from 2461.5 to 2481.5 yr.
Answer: 194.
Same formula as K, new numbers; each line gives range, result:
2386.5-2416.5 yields 191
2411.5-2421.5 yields 190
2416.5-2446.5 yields 150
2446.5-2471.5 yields 178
